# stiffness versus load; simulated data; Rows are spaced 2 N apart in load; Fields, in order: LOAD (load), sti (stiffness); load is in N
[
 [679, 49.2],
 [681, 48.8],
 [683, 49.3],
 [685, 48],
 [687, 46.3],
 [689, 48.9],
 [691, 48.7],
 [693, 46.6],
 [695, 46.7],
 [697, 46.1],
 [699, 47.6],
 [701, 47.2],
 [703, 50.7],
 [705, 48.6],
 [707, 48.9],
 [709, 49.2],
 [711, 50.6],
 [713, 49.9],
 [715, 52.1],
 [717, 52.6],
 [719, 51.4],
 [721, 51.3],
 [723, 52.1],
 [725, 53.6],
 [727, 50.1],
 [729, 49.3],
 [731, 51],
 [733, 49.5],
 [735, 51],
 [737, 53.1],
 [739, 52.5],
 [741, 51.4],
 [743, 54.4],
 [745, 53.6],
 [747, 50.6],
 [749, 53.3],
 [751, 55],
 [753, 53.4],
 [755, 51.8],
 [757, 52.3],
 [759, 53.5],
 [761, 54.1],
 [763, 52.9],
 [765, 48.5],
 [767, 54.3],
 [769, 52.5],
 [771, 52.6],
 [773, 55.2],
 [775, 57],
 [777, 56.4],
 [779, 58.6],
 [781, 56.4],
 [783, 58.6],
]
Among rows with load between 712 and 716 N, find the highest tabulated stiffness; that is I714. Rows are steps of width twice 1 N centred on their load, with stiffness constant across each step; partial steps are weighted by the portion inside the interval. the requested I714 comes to 52.1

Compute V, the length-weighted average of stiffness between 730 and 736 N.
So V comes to 50.5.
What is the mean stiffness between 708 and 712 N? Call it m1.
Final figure 49.9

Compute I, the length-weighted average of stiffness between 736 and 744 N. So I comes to 52.9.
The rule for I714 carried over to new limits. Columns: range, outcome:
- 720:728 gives 53.6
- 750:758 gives 55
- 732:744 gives 54.4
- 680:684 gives 49.3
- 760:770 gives 54.3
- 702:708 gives 50.7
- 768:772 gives 52.6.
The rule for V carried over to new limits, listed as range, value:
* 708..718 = 50.9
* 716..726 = 52.2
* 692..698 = 46.5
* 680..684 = 49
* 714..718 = 52.4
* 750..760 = 53.2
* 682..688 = 47.9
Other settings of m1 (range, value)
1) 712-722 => 51.5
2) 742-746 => 54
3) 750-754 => 54.2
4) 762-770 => 52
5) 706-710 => 49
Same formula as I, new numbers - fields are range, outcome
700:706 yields 48.8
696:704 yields 47.9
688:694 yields 48.1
